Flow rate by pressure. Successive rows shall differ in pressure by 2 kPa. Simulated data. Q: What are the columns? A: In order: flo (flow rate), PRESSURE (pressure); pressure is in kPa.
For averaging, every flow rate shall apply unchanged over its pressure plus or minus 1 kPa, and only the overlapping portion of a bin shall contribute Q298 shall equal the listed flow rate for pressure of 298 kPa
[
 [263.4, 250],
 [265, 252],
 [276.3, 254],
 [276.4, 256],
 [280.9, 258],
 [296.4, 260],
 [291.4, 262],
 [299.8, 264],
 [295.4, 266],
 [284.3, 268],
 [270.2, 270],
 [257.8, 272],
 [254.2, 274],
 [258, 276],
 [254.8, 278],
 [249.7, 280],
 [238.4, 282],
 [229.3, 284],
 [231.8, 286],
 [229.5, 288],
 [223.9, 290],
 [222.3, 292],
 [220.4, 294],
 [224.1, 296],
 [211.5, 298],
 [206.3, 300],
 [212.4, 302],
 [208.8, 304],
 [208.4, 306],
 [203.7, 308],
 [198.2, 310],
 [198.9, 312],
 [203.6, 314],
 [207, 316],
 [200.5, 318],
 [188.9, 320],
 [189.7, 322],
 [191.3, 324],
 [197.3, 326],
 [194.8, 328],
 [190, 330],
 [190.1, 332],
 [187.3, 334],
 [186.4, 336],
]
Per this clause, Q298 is 211.5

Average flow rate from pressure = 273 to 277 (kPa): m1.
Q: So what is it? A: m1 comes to 256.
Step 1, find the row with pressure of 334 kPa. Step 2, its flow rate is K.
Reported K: 187.3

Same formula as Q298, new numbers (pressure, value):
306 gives 208.4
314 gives 203.6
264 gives 299.8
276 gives 258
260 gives 296.4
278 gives 254.8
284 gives 229.3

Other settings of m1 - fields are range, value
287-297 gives 224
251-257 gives 273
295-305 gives 213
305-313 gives 202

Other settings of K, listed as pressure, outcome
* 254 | 276.3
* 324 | 191.3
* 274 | 254.2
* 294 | 220.4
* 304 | 208.8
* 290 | 223.9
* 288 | 229.5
